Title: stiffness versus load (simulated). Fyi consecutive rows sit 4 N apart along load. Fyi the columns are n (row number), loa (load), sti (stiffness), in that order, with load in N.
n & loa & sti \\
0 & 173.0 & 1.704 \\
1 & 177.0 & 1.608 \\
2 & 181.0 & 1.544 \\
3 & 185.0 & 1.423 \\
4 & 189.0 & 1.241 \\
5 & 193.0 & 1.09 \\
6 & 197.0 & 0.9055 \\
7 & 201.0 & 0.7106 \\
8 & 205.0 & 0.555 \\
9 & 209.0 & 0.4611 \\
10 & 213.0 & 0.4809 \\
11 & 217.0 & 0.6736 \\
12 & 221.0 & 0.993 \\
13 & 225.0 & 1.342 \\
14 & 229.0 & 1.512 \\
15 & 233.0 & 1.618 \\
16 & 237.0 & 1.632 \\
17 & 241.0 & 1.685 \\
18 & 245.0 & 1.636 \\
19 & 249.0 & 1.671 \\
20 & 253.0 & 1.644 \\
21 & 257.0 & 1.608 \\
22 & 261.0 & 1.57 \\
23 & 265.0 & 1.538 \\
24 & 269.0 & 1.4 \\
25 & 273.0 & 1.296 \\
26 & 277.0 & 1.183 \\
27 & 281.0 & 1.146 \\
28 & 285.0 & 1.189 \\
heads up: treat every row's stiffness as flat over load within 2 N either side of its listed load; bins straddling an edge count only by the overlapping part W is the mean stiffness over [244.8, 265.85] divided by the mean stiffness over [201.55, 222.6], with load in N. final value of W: 2.6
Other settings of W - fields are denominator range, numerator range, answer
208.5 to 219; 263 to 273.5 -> 2.60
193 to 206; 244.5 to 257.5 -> 2.07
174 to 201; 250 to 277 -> 1.17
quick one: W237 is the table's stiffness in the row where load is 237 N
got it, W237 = 1.632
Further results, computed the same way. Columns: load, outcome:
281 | 1.146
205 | 0.555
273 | 1.296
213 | 0.4809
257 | 1.608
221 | 0.993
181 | 1.544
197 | 0.9055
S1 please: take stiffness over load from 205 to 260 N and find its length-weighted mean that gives 1.28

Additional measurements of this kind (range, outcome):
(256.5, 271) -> 1.52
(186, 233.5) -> 0.954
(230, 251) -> 1.64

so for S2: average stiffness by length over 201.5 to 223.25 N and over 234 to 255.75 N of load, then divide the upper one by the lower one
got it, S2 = 2.55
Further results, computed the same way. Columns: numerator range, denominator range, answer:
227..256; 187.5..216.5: 2.13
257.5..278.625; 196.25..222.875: 2.11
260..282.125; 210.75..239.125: 1.15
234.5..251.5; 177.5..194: 1.21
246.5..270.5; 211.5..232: 1.51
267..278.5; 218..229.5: 1.08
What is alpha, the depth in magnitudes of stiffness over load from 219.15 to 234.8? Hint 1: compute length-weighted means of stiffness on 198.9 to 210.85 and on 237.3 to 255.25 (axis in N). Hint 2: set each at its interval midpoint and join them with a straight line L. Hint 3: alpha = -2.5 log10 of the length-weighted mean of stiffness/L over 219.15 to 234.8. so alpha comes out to -0.18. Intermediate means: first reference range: 0.58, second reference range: 1.66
